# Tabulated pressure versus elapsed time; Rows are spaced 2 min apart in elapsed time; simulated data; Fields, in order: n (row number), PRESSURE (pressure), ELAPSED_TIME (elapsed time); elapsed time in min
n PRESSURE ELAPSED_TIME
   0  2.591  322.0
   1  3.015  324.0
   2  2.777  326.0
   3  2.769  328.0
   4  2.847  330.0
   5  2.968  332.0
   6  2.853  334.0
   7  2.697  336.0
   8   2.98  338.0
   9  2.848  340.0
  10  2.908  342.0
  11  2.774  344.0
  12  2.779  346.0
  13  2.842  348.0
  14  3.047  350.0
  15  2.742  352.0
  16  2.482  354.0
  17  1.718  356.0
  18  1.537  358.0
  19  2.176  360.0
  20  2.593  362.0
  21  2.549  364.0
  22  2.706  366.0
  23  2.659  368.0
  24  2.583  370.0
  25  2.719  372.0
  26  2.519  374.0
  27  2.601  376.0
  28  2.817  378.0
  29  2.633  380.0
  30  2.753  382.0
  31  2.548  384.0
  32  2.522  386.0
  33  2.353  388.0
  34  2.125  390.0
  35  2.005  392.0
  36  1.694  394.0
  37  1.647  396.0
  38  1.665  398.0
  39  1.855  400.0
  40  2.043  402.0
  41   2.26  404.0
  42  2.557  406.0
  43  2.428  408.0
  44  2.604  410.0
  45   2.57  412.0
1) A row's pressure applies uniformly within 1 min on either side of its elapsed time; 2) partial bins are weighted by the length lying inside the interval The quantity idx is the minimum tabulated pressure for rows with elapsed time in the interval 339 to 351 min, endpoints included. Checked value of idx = 2.774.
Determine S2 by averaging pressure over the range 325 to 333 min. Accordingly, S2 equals 2.84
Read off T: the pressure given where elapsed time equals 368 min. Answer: 2.659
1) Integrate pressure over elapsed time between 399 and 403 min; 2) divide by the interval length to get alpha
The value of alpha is 1.95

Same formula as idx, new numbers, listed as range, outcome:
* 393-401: 1.647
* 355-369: 1.537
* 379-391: 2.125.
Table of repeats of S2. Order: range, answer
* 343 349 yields 2.8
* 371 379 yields 2.66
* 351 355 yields 2.61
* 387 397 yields 1.96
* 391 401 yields 1.77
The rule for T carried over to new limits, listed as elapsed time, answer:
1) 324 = 3.015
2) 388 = 2.353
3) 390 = 2.125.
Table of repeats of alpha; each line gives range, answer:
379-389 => 2.56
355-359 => 1.63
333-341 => 2.84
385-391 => 2.33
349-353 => 2.89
